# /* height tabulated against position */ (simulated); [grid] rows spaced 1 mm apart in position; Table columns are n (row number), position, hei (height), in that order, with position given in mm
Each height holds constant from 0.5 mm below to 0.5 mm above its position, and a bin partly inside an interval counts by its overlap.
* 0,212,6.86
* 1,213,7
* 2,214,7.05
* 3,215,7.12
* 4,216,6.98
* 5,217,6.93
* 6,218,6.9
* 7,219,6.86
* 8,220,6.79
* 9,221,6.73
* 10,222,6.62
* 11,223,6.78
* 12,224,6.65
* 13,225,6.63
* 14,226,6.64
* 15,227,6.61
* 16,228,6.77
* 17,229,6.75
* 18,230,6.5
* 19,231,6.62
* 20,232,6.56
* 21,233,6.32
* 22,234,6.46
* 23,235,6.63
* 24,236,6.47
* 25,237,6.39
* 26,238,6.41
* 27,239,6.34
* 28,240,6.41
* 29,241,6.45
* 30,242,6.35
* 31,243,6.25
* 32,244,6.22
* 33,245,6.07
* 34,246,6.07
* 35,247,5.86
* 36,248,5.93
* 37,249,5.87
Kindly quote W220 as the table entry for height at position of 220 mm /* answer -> 6.79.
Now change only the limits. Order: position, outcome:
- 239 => 6.34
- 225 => 6.63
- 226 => 6.64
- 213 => 7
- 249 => 5.87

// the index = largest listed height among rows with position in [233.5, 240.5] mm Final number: 6.63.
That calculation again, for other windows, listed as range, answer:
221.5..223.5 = 6.78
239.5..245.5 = 6.45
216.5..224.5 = 6.93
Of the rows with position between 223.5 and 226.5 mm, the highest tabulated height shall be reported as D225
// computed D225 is 6.65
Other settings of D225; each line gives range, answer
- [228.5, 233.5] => 6.75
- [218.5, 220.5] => 6.86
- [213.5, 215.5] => 7.12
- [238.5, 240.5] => 6.41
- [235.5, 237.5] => 6.47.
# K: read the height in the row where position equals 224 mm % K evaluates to 6.65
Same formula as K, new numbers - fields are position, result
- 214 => 7.05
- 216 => 6.98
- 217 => 6.93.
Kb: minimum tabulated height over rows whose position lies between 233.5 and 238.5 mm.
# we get 6.39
